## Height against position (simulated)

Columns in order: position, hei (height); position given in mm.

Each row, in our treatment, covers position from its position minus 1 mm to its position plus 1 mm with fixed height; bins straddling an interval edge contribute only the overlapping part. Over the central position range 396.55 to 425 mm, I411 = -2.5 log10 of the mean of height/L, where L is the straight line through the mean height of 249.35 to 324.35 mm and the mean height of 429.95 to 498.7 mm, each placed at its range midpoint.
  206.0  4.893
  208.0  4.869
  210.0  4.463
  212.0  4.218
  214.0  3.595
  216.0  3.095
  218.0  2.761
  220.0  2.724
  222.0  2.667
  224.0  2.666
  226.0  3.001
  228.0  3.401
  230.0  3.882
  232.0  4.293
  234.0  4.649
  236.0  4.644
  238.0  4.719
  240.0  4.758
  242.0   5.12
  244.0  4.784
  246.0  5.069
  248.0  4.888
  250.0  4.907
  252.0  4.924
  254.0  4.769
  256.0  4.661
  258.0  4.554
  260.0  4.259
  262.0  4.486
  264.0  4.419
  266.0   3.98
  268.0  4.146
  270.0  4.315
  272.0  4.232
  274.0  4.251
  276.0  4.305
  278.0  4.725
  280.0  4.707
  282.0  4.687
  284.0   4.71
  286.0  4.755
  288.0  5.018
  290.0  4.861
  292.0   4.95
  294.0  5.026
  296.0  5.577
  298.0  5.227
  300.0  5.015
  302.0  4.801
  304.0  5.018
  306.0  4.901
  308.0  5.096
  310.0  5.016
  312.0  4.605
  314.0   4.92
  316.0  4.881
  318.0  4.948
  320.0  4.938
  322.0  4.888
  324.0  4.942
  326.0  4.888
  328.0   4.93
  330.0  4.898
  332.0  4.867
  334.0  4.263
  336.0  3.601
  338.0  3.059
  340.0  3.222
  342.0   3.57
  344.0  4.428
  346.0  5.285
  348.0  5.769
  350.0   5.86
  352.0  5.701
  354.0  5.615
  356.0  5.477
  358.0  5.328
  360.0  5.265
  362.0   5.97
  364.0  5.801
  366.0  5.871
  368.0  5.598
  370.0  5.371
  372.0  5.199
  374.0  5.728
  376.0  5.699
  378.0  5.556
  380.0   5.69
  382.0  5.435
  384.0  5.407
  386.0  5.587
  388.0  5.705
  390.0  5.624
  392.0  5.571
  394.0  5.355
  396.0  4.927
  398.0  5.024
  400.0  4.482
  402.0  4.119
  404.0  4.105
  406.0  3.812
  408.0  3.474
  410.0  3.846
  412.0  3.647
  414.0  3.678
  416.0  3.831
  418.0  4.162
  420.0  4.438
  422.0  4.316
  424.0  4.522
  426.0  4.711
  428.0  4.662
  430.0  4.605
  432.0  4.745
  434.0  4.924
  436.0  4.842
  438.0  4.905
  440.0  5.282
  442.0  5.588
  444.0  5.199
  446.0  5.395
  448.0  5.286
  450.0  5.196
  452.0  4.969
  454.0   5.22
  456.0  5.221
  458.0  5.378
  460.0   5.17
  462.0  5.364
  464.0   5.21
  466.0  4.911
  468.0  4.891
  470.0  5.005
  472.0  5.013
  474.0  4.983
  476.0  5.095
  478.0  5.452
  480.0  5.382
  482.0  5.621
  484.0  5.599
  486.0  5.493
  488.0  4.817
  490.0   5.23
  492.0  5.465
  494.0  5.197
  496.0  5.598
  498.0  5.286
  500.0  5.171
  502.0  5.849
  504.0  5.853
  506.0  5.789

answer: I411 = 0.22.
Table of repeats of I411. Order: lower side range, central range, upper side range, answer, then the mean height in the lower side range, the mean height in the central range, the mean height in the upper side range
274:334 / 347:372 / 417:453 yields -0.15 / 4.88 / 5.62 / 4.87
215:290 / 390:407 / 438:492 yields 0.04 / 4.28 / 4.73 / 5.23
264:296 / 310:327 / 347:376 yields 0.04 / 4.6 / 4.88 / 5.61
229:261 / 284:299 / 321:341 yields -0.12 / 4.68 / 5.04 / 4.36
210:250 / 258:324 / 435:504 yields -0.10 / 3.98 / 4.74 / 5.25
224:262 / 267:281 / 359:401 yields 0.07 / 4.47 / 4.38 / 5.47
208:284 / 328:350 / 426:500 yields 0.06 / 4.22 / 4.4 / 5.17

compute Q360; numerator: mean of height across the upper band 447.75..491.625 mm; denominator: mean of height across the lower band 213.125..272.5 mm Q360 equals 1.26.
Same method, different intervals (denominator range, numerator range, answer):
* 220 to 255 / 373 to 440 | 1.12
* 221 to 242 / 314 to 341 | 1.15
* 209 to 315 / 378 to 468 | 1.10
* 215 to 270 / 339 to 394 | 1.29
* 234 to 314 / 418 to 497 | 1.07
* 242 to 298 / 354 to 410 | 1.11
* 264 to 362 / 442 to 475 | 1.08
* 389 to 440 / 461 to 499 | 1.16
